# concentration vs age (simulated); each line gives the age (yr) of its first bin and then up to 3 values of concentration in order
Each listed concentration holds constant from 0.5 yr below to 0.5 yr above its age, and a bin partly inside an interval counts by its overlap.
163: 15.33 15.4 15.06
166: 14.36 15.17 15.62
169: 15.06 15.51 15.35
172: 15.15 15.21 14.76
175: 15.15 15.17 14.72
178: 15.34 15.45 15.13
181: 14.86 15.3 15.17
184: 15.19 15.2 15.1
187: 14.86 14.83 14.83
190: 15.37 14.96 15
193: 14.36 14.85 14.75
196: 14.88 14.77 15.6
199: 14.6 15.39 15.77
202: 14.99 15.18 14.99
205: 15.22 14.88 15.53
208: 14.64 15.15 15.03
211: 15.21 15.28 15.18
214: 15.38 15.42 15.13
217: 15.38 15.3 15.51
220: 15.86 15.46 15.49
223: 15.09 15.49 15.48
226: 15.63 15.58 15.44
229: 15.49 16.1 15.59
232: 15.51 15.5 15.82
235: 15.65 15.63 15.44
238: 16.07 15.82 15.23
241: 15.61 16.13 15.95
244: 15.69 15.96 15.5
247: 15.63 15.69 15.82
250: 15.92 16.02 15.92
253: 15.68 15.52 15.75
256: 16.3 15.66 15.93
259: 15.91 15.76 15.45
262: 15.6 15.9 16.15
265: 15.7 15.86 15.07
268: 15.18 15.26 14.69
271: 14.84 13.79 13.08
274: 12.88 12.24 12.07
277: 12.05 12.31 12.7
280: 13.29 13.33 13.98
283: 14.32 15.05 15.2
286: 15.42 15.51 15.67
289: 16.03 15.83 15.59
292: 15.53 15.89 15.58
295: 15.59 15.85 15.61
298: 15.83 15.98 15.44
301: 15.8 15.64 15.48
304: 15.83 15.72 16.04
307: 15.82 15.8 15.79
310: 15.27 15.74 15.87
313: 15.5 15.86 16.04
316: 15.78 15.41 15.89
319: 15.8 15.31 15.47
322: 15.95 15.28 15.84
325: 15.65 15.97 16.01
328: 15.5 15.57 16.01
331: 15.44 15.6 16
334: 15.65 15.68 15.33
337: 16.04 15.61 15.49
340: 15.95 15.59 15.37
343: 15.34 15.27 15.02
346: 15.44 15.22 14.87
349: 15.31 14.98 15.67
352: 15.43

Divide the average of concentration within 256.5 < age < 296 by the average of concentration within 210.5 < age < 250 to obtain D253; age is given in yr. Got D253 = 0.95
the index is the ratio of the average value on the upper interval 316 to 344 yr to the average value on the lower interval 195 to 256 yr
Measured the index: 1.0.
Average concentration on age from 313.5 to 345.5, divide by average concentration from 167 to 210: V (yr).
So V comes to 1.0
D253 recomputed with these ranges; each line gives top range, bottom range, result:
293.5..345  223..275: 1.01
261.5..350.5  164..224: 1.01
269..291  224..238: 0.90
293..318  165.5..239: 1.03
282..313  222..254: 0.99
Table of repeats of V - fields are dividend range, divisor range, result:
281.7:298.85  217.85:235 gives 0.99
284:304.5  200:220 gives 1.03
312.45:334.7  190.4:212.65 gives 1.04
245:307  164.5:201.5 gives 1.00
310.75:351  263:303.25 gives 1.05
